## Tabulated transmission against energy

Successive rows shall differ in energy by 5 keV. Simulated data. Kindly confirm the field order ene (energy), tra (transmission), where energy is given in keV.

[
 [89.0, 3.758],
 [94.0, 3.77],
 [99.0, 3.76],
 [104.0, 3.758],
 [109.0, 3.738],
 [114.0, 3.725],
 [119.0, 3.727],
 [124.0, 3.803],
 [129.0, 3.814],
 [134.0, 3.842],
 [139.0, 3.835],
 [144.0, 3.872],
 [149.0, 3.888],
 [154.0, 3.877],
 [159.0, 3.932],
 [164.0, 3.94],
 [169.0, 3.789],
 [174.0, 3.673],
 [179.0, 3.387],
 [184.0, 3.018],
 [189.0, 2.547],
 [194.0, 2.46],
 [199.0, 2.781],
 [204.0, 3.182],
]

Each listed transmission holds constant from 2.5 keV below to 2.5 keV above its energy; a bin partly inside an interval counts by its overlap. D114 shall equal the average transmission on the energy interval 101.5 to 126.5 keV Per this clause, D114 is 3.75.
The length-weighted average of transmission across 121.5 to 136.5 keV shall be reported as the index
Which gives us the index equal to 3.82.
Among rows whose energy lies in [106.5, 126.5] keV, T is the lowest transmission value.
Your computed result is 3.725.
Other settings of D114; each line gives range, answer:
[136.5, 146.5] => 3.85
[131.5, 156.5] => 3.86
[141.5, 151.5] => 3.88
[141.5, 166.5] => 3.9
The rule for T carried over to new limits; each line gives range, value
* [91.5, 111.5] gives 3.738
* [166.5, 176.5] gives 3.673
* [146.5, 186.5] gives 3.018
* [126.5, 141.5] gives 3.814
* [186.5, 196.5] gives 2.46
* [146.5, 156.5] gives 3.877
